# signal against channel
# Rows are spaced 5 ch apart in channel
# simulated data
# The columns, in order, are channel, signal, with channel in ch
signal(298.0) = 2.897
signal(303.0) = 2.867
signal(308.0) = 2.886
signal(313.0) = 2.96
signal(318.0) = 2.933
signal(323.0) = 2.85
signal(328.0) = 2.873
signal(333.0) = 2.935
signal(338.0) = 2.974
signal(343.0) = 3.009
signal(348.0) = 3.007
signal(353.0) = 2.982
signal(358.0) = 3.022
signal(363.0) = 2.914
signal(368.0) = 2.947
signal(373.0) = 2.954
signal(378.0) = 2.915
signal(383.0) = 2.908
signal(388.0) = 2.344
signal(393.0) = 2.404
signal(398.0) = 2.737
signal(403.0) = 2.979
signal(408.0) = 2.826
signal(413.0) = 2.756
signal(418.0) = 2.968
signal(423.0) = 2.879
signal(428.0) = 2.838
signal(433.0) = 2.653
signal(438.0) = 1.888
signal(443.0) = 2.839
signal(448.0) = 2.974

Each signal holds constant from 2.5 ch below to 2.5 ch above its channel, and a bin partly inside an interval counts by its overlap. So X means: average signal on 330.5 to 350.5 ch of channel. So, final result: 2.98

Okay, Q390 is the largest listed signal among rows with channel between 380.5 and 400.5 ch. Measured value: 2.908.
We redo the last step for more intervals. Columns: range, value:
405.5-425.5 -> 2.968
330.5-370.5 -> 3.022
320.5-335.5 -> 2.935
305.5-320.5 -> 2.96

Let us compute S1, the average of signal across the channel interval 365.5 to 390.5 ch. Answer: 2.81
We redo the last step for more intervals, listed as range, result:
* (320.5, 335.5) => 2.89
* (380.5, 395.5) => 2.55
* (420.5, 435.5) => 2.79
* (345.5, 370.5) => 2.97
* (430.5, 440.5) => 2.27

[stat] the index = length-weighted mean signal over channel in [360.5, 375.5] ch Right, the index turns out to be 2.94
